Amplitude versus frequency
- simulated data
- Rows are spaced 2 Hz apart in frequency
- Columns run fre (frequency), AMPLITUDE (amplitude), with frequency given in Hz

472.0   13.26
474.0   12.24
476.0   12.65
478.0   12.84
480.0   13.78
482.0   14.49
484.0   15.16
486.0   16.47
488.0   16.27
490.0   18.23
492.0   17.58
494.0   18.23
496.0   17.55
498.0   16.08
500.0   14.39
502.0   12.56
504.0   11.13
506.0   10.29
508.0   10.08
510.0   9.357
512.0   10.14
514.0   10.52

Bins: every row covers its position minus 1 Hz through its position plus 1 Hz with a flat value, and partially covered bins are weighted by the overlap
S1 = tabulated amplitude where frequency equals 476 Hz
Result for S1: 12.65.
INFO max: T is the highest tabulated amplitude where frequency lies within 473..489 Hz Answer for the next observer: 16.47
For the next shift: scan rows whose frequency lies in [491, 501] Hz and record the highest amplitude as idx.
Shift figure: 18.23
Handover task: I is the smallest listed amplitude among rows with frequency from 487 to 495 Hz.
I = 16.27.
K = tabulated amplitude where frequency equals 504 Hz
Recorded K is 11.13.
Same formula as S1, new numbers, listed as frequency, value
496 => 17.55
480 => 13.78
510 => 9.357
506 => 10.29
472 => 13.26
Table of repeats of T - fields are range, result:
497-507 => 16.08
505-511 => 10.29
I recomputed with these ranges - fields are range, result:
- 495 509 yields 10.08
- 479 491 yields 13.78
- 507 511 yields 9.357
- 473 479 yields 12.24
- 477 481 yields 12.84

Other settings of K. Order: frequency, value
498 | 16.08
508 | 10.08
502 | 12.56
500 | 14.39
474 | 12.24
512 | 10.14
